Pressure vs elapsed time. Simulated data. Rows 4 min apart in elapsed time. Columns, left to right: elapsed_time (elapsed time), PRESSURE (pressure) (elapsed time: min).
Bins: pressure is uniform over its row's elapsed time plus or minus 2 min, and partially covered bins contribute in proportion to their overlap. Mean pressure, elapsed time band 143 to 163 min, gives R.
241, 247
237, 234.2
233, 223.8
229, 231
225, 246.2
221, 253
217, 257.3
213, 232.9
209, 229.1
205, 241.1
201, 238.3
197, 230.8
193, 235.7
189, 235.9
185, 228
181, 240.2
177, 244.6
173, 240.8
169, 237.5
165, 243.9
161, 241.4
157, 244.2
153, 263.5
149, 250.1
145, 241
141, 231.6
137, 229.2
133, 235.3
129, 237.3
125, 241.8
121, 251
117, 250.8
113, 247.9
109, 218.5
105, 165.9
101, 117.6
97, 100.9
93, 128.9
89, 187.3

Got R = 248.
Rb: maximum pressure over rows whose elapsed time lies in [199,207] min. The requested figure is 241.1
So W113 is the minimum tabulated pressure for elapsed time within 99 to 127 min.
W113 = 117.6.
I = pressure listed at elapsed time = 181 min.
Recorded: 240.2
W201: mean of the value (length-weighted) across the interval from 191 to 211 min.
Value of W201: 235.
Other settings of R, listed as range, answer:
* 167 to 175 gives 239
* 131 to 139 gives 232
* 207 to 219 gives 240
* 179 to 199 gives 234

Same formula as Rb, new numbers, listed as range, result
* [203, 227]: 257.3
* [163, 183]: 244.6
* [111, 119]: 250.8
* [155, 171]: 244.2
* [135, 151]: 250.1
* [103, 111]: 218.5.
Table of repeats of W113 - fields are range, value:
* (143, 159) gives 241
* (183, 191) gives 228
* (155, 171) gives 237.5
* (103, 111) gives 165.9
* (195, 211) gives 229.1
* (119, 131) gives 237.3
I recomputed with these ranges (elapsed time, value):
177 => 244.6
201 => 238.3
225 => 246.2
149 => 250.1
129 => 237.3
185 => 228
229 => 231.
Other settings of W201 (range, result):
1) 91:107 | 128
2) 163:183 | 241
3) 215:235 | 242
